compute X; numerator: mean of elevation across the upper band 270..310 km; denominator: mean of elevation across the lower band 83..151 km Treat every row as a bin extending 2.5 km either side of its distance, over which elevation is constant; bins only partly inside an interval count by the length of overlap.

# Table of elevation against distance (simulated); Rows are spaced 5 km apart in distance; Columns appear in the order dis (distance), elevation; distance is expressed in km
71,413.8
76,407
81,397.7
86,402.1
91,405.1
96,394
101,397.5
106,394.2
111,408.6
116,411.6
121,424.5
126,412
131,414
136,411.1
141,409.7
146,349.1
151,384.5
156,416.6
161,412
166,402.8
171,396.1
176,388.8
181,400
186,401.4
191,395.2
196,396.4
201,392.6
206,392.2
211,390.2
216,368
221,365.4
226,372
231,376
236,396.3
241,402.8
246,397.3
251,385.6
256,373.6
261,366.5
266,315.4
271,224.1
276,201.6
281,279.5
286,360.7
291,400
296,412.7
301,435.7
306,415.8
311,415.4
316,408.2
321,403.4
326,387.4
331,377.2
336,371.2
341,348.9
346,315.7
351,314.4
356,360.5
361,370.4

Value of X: 0.87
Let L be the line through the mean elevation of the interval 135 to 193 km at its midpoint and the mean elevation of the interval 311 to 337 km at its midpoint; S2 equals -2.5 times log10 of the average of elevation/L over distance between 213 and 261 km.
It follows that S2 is 0.04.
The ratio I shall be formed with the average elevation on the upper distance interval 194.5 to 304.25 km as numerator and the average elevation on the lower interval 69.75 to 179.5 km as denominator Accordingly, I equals 0.90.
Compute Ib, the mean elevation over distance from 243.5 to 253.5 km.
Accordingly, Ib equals 391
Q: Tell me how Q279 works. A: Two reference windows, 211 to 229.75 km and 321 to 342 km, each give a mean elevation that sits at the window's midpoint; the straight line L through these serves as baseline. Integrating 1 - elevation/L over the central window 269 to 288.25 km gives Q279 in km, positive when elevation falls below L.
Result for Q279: 5.6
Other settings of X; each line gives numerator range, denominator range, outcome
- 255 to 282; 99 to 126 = 0.71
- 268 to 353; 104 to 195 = 0.89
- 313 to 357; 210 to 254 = 0.95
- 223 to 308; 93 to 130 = 0.88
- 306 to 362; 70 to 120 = 0.92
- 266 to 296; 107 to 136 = 0.74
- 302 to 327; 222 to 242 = 1.07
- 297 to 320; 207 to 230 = 1.11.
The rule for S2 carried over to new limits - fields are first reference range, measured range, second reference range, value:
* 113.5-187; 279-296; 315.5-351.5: 0.050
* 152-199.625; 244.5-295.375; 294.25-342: 0.200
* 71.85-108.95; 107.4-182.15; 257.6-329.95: -0.036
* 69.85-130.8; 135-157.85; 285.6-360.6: 0.023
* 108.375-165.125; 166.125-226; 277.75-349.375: 0.018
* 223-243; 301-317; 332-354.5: -0.175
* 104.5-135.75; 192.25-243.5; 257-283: -0.178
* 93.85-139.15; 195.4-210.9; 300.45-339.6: 0.030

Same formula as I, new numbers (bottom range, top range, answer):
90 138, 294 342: 0.98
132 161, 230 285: 0.85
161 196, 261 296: 0.78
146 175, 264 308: 0.85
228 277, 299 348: 1.11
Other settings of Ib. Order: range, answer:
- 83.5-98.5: 400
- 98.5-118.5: 403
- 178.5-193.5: 399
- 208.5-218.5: 379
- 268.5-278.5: 213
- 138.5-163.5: 394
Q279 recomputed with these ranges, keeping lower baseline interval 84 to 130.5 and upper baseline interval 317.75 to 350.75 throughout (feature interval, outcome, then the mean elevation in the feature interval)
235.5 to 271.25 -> 1.5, 364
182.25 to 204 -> -0.3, 397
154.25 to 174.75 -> -0.5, 405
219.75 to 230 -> 0.4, 370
